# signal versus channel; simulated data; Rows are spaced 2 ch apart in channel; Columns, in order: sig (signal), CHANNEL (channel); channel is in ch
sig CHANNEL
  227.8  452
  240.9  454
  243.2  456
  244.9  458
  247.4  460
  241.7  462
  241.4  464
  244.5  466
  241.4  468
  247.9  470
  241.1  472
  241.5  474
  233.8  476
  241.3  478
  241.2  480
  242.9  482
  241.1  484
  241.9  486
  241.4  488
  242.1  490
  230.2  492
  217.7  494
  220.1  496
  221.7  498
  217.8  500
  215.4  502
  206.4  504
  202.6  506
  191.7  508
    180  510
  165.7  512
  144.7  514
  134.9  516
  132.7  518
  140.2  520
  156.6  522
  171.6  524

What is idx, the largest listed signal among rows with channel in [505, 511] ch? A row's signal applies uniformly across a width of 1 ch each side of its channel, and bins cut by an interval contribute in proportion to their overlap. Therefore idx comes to 202.6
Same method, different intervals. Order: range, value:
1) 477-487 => 242.9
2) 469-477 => 247.9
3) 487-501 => 242.1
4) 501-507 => 215.4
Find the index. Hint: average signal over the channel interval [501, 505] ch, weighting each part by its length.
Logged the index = 211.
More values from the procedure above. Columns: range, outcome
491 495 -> 224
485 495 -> 235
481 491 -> 242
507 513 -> 179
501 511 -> 199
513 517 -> 140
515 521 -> 136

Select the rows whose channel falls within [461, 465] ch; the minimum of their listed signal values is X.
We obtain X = 241.4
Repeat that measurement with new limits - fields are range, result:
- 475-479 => 233.8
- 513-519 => 132.7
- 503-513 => 165.7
